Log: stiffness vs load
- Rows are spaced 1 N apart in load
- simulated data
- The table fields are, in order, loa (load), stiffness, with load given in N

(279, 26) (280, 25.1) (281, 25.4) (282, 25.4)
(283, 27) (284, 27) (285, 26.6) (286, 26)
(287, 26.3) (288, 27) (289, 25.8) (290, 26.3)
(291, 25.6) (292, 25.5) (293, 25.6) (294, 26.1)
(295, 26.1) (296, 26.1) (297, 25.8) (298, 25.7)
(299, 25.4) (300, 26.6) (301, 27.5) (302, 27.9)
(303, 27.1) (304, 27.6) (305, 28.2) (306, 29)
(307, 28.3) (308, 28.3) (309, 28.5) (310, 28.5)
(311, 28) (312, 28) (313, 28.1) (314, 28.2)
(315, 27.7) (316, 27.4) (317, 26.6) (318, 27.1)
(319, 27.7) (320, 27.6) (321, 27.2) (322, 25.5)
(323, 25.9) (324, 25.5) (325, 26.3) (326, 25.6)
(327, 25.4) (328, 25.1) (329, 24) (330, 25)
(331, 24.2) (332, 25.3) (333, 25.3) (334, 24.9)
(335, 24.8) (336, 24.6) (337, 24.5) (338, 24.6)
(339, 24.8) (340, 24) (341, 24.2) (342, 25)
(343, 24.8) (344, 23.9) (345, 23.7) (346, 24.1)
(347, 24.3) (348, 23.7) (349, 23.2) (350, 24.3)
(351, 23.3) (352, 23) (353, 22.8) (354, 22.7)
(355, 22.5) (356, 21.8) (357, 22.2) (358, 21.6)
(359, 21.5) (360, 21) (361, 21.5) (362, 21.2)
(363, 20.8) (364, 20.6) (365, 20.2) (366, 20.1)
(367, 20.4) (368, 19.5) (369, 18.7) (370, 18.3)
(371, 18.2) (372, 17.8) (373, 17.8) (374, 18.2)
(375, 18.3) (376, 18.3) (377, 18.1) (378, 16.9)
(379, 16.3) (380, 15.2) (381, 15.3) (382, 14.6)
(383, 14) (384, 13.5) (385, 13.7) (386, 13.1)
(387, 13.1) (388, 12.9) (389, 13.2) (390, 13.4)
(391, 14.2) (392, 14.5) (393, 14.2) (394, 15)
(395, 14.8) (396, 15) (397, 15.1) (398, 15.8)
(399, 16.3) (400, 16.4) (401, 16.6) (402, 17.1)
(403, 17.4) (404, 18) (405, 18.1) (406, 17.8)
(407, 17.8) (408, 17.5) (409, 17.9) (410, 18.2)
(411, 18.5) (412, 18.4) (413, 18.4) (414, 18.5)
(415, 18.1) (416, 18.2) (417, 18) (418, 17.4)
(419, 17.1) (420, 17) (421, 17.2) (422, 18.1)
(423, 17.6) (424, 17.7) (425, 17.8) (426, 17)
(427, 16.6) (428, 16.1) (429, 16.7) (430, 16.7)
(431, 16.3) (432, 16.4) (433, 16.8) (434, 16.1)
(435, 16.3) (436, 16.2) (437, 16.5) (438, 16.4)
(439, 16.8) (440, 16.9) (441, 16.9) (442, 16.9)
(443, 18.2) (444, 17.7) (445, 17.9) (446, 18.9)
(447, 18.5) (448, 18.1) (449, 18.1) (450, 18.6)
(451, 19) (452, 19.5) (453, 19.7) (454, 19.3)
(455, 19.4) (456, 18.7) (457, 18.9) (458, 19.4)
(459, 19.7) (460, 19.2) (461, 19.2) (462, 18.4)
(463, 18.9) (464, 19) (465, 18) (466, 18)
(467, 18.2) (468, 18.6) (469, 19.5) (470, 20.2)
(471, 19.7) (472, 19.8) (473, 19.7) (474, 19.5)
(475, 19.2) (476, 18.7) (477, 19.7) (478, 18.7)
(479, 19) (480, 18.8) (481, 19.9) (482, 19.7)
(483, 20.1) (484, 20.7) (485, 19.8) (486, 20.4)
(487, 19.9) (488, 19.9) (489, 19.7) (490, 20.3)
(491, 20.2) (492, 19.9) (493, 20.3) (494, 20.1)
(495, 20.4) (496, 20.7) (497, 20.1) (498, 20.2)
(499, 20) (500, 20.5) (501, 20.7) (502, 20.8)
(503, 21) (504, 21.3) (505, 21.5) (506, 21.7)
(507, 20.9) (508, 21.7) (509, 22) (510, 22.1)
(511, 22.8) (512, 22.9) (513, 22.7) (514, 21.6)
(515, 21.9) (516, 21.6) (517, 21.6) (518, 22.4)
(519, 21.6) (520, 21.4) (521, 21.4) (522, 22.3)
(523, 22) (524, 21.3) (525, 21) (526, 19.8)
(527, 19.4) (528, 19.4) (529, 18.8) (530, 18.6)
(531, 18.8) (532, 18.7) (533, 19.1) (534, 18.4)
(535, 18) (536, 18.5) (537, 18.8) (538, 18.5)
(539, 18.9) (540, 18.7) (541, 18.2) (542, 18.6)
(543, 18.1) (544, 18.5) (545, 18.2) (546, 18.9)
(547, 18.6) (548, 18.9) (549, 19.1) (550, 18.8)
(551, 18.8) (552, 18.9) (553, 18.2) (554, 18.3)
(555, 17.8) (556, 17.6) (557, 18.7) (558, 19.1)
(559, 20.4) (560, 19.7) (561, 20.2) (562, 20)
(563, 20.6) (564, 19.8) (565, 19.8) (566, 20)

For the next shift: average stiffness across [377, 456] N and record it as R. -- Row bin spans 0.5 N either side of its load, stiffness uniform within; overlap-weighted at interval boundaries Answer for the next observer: 16.8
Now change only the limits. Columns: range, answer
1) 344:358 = 23.2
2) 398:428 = 17.6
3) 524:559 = 18.8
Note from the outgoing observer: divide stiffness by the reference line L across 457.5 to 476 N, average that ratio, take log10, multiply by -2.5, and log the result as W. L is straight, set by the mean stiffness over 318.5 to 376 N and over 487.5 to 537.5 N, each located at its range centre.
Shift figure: 0.116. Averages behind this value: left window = 23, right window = 20.6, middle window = 19.1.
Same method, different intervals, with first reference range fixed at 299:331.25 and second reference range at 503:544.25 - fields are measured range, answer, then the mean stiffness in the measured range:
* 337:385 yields 0.23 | 20.6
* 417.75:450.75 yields 0.32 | 17.2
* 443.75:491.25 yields 0.15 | 19.2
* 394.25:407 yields 0.42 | 16.6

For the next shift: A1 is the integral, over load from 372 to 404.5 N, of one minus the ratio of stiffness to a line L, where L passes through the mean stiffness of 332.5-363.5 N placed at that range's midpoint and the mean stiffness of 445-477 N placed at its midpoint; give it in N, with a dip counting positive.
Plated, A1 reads 9.3 N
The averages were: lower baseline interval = 23.4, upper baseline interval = 19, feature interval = 15.5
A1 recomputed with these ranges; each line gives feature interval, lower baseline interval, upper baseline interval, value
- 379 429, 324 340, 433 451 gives 9.0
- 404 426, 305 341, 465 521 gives 5.0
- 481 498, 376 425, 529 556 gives -2.3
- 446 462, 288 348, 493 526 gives 2.6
